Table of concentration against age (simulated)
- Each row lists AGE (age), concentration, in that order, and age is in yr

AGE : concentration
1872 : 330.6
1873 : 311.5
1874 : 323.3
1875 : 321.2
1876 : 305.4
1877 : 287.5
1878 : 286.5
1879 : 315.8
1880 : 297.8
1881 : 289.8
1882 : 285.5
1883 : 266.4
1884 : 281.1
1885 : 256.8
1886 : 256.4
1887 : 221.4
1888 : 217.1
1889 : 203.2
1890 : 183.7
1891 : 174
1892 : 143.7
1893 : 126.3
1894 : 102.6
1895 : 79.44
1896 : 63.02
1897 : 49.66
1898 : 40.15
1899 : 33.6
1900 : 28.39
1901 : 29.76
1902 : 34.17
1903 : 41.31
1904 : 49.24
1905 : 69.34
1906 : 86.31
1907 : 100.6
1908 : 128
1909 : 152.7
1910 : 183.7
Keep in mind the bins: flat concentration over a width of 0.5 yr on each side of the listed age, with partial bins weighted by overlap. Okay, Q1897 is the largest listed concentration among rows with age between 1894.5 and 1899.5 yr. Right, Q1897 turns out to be 79.44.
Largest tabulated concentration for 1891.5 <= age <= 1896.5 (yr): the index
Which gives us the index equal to 143.7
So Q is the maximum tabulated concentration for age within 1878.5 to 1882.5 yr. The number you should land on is 315.8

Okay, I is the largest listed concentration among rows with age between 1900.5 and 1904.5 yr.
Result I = 49.24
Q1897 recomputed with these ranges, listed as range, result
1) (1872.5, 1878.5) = 323.3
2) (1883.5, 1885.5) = 281.1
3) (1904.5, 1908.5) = 128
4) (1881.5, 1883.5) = 285.5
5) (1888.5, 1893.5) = 203.2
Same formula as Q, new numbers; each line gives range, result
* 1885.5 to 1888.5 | 256.4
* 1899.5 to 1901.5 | 29.76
